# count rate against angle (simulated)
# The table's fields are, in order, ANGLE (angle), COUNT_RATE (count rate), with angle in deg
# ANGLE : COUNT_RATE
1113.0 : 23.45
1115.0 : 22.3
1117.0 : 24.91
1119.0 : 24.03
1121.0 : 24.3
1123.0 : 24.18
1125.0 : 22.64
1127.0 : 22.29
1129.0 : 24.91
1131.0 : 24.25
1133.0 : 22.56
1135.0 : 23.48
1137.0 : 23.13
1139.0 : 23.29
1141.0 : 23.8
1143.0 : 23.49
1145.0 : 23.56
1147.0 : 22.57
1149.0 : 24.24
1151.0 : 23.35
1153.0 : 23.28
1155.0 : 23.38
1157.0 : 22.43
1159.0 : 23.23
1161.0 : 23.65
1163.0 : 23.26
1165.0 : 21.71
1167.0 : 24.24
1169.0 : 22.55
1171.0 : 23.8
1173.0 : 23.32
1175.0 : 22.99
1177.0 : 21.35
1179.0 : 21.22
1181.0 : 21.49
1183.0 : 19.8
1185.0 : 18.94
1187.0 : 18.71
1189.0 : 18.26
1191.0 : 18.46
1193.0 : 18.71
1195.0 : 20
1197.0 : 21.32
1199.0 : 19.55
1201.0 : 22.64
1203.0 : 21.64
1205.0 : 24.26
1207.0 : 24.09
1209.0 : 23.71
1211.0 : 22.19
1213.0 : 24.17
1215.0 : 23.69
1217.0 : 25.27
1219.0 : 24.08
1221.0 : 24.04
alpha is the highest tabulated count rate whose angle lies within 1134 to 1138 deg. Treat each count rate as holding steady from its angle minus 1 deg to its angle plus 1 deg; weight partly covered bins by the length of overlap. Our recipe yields 23.48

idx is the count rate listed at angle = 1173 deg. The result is 23.32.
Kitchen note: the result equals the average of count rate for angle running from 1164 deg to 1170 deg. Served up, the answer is 22.8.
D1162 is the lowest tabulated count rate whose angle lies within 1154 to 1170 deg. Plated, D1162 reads 21.71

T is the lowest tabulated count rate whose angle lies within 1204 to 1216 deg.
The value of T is 22.19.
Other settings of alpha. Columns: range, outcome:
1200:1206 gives 24.26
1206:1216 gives 24.17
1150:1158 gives 23.38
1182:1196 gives 20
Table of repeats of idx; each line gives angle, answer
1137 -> 23.13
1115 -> 22.3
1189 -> 18.26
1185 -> 18.94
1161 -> 23.65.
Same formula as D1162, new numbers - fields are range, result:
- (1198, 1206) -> 19.55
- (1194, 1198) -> 20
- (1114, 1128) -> 22.29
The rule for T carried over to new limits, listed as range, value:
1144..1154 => 22.57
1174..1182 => 21.22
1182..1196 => 18.26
